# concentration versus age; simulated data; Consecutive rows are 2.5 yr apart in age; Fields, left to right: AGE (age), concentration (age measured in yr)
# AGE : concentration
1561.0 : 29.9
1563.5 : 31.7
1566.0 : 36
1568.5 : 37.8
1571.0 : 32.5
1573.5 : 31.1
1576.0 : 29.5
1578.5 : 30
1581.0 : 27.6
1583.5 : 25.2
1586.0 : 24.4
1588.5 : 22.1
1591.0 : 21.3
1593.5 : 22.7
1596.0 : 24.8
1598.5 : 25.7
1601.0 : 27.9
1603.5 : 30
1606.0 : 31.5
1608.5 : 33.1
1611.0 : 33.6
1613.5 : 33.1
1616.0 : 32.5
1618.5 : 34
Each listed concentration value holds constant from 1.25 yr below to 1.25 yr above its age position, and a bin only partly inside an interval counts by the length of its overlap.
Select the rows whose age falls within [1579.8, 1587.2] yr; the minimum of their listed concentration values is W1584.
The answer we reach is 24.4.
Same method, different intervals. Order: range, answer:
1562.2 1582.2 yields 27.6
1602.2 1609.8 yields 30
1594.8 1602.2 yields 24.8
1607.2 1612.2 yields 33.1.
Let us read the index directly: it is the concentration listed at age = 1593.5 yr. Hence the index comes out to 22.7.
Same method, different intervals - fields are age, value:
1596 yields 24.8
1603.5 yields 30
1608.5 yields 33.1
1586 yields 24.4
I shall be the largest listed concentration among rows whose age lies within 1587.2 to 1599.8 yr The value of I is 25.7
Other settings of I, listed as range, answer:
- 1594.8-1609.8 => 33.1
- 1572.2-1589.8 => 31.1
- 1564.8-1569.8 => 37.8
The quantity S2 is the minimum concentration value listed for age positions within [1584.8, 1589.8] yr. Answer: 22.1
